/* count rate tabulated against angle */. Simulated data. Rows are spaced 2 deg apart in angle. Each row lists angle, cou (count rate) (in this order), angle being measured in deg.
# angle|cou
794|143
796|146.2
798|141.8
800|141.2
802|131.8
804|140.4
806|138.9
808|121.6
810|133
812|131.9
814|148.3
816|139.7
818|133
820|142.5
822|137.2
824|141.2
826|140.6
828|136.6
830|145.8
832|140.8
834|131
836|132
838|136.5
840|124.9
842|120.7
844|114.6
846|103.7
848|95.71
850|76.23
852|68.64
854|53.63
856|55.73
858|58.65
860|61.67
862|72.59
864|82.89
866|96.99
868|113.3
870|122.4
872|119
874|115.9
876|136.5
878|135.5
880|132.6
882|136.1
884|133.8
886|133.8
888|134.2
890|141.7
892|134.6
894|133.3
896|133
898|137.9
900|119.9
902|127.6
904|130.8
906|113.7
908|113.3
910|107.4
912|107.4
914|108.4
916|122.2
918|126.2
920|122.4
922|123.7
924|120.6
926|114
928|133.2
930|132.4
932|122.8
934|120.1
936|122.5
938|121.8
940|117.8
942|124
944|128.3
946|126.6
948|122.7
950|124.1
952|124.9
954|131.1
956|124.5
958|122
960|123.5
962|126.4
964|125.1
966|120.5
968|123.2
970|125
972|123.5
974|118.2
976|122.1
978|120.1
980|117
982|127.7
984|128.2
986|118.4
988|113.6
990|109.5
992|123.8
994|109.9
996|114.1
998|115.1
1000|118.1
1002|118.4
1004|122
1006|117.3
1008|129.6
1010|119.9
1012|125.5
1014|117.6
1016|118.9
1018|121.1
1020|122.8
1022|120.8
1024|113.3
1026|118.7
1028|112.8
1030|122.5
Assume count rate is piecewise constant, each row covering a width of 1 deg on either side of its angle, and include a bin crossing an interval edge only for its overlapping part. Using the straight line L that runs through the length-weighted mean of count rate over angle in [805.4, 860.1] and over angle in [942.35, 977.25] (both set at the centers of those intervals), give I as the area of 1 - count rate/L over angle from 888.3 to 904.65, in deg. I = -1.6 deg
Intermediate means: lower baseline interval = 117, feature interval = 132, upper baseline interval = 124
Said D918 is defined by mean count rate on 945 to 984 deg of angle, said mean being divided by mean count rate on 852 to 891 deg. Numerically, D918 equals 1.16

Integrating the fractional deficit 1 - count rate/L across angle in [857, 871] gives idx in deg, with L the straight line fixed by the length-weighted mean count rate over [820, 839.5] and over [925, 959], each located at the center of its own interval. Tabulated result 4.9 deg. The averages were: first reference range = 138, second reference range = 124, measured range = 86.9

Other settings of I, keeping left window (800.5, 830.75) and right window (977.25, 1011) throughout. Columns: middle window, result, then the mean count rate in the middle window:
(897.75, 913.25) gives 1.15 deg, 119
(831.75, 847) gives 1.16 deg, 125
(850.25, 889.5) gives 8.41 deg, 103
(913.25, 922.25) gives 0.44 deg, 121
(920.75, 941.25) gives 0.43 deg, 123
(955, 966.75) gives -0.13 deg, 124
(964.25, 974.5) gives -0.08 deg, 122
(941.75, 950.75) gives -0.10 deg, 125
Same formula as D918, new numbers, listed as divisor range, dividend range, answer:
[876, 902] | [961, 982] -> 0.92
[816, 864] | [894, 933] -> 1.11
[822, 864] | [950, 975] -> 1.17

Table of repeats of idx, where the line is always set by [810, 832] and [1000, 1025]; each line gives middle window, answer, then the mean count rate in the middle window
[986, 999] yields 0.8 deg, 115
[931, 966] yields 0.8 deg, 124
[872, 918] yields 1.9 deg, 127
